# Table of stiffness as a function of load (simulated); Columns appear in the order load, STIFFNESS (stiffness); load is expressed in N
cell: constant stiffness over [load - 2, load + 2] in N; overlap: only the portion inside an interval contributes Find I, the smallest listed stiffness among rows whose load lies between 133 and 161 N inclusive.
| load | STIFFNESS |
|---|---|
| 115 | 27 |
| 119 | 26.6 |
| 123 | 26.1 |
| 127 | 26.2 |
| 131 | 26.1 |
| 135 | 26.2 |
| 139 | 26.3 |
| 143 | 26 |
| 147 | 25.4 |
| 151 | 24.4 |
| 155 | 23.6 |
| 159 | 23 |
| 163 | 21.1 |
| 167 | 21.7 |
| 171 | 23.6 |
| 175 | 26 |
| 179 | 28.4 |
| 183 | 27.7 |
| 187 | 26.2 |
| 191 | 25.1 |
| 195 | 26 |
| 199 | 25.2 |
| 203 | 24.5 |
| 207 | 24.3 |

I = 23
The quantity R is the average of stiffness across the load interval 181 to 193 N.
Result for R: 26.3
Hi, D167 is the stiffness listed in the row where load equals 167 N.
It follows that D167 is 21.7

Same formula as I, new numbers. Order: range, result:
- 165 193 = 21.7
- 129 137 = 26.1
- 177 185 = 27.7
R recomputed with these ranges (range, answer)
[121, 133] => 26.1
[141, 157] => 24.9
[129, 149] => 26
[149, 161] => 23.7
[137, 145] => 26.1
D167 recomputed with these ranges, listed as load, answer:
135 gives 26.2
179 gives 28.4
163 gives 21.1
